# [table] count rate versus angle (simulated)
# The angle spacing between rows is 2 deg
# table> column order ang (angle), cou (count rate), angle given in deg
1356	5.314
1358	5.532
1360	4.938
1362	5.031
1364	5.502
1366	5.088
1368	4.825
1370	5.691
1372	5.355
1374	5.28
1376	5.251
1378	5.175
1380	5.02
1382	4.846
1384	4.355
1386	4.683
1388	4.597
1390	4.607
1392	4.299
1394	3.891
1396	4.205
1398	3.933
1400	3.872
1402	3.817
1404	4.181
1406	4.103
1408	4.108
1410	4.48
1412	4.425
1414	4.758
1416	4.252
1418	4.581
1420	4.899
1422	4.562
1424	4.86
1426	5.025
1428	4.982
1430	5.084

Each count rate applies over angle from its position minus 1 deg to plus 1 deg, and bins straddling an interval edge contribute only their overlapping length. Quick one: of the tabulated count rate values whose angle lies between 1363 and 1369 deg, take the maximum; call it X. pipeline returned 5.502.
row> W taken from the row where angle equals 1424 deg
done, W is 4.86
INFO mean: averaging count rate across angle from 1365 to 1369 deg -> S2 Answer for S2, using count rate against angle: 4.96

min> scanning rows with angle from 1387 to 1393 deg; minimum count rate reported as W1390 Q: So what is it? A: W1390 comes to 4.299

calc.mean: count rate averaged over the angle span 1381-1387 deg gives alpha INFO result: 4.63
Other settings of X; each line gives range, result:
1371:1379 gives 5.355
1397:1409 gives 4.181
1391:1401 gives 4.299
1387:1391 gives 4.607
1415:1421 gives 4.899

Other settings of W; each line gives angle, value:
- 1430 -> 5.084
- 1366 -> 5.088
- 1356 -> 5.314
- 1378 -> 5.175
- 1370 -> 5.691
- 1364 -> 5.502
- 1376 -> 5.251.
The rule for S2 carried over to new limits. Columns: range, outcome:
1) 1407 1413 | 4.34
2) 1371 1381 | 5.22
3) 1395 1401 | 4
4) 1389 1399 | 4.19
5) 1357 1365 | 5.25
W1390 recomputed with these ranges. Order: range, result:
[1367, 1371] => 4.825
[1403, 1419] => 4.103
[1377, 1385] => 4.355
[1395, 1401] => 3.872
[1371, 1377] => 5.251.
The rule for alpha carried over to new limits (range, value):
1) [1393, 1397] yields 4.05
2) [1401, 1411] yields 4.14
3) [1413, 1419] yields 4.53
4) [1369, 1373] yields 5.52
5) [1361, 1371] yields 5.23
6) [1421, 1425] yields 4.71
